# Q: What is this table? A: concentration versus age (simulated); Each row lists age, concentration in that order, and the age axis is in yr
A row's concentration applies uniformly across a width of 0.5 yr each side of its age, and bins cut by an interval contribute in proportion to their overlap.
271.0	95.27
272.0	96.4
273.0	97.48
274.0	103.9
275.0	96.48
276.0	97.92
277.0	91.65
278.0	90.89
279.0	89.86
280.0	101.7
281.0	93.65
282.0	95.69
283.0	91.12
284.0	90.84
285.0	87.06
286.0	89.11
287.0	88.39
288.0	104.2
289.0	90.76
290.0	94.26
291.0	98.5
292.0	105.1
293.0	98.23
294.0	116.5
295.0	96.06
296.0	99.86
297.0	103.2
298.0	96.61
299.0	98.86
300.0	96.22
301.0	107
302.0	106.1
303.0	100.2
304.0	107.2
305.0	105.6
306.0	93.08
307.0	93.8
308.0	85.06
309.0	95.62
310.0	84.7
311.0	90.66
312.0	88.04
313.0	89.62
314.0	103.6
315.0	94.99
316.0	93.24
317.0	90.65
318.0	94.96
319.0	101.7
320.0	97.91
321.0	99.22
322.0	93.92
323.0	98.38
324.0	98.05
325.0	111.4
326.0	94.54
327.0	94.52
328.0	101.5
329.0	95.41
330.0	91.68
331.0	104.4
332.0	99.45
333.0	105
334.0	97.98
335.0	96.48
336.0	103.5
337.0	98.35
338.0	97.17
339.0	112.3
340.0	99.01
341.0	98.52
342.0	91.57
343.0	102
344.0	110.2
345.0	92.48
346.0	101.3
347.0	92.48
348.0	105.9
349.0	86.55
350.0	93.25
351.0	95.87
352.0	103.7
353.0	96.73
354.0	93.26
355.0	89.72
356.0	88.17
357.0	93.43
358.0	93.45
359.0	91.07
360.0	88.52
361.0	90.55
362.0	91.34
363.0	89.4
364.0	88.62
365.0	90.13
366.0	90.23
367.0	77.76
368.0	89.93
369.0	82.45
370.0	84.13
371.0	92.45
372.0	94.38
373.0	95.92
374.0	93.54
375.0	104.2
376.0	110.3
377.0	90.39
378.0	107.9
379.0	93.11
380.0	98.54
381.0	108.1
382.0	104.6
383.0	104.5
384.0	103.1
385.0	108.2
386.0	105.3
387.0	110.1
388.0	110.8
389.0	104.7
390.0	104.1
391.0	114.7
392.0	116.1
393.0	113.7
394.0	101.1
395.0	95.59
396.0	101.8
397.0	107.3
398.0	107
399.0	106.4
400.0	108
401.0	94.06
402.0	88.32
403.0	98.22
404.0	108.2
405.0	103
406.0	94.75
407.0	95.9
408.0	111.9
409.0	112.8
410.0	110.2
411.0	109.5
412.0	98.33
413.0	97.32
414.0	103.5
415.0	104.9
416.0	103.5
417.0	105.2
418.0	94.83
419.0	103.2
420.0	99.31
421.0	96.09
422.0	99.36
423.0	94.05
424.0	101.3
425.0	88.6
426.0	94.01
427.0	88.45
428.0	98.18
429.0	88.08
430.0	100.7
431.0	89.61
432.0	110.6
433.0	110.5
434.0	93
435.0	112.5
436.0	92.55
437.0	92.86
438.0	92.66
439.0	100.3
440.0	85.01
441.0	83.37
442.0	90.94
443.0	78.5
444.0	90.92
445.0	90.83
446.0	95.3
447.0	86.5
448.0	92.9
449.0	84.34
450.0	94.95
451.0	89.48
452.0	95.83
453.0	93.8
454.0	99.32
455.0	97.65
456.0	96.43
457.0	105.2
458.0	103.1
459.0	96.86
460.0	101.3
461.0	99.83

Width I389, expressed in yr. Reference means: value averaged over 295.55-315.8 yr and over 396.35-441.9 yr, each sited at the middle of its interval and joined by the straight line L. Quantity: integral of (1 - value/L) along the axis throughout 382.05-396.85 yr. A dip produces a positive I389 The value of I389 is -1.18 yr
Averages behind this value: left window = 96.9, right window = 99.4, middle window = 107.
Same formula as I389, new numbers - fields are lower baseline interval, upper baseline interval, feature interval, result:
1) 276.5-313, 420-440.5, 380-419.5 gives -3.3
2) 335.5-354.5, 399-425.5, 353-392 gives 1.1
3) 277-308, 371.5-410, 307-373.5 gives 3.5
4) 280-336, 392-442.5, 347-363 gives 0.8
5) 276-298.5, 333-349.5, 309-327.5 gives 0.4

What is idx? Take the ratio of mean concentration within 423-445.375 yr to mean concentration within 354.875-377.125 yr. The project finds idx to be 1.03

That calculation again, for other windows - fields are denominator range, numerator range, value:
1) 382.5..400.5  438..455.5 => 0.85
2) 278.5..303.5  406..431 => 1.02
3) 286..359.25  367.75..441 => 1.03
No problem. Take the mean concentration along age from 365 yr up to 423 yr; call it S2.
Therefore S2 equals 101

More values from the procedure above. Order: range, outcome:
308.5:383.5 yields 96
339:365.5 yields 94.8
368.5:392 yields 101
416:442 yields 96.6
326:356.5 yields 97.9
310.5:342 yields 97.8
